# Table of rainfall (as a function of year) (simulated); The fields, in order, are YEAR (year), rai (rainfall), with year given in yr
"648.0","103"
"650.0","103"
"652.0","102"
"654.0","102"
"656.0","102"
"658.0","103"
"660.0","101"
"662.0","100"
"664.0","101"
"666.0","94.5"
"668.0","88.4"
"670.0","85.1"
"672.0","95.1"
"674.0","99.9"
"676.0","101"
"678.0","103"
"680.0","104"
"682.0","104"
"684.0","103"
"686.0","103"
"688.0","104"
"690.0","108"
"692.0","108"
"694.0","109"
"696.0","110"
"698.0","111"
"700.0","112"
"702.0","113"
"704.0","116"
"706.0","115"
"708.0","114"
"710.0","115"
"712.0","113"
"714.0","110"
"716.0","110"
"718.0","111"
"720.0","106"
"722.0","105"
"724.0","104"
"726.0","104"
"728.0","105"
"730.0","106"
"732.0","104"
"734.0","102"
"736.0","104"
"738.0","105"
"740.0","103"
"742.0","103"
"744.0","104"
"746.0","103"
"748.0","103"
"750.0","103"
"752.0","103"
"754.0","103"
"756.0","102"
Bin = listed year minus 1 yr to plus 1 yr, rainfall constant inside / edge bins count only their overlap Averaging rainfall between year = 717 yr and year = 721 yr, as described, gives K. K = 108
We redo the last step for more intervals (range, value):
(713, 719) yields 110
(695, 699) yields 110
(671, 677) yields 98.7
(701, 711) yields 115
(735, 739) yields 104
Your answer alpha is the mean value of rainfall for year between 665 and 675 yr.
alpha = 92.6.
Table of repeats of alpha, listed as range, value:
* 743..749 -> 103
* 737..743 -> 104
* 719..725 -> 105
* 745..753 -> 103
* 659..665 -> 101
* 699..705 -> 114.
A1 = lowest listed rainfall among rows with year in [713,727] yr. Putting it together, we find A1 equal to 104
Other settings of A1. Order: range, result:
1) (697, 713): 111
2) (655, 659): 102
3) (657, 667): 94.5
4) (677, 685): 103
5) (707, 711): 114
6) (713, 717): 110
